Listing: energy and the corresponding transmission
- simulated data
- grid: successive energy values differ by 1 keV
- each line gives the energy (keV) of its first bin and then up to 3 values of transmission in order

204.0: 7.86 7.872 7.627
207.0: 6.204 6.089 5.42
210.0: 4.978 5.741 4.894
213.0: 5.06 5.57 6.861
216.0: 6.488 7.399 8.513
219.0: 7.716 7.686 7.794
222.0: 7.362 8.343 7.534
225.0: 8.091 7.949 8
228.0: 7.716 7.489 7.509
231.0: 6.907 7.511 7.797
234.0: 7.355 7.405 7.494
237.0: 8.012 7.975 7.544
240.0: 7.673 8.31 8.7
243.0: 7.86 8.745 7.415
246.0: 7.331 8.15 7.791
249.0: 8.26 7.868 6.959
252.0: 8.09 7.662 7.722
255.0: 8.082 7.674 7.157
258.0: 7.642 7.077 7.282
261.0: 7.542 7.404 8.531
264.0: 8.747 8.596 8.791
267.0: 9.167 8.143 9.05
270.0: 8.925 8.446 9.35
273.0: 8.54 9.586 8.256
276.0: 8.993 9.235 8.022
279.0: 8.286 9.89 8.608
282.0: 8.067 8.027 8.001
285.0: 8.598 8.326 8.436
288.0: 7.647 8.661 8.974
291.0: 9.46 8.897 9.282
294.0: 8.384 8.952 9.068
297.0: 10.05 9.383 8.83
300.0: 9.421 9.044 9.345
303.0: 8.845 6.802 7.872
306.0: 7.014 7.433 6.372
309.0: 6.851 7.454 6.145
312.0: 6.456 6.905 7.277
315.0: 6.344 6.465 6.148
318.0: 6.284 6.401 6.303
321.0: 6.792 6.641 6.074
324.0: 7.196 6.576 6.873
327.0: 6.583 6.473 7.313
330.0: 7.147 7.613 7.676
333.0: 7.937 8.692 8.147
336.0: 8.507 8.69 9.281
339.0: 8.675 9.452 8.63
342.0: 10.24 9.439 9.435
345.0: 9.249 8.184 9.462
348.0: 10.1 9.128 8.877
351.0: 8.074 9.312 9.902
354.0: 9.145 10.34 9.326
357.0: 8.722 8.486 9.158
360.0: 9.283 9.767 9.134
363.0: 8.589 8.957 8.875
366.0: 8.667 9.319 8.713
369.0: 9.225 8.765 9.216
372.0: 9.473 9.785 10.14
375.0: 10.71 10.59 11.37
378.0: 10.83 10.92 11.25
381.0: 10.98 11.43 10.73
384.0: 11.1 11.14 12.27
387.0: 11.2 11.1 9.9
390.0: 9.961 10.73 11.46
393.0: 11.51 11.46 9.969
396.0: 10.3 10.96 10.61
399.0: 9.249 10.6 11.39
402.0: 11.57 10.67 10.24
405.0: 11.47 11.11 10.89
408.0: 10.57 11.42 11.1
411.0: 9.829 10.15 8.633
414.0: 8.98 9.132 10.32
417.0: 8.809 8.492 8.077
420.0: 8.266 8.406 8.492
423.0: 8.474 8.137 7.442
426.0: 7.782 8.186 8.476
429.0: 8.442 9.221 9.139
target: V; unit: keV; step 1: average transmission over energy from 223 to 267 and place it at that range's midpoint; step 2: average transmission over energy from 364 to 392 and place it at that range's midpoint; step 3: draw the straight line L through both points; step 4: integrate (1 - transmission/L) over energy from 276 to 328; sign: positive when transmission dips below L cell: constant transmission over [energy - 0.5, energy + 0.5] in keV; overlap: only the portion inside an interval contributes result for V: 6.0 keV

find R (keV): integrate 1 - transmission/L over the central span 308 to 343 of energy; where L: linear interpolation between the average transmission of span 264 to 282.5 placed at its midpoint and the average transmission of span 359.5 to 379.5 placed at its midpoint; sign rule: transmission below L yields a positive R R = 7.1 keV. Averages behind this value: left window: 8.77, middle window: 7.38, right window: 9.62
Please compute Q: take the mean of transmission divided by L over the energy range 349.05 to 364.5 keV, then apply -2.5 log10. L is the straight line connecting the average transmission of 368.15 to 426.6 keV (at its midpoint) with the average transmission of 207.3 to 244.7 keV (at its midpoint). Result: 0.04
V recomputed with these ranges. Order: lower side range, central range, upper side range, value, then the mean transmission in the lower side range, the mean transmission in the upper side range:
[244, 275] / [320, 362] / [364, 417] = 4.90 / 8.11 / 10.4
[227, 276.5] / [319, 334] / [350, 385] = 3.51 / 8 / 9.72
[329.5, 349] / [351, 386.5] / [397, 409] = -0.45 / 8.78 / 10.8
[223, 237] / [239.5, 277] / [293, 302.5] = 0.53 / 7.64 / 9.17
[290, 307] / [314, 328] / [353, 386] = 3.94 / 8.76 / 9.86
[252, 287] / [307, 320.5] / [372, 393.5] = 3.94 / 8.33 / 10.9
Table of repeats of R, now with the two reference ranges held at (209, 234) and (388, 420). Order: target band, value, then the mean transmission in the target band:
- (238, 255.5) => -0.8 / 7.89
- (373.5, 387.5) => -1.7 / 11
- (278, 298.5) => -1.2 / 8.73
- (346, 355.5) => 0.0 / 9.31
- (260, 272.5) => -1.0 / 8.51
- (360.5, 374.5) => 0.7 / 9.19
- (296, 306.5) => -0.2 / 8.68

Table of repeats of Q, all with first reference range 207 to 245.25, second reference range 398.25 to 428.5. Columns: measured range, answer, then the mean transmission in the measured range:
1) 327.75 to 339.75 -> 0.07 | 8.07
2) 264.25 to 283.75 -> -0.11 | 8.73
